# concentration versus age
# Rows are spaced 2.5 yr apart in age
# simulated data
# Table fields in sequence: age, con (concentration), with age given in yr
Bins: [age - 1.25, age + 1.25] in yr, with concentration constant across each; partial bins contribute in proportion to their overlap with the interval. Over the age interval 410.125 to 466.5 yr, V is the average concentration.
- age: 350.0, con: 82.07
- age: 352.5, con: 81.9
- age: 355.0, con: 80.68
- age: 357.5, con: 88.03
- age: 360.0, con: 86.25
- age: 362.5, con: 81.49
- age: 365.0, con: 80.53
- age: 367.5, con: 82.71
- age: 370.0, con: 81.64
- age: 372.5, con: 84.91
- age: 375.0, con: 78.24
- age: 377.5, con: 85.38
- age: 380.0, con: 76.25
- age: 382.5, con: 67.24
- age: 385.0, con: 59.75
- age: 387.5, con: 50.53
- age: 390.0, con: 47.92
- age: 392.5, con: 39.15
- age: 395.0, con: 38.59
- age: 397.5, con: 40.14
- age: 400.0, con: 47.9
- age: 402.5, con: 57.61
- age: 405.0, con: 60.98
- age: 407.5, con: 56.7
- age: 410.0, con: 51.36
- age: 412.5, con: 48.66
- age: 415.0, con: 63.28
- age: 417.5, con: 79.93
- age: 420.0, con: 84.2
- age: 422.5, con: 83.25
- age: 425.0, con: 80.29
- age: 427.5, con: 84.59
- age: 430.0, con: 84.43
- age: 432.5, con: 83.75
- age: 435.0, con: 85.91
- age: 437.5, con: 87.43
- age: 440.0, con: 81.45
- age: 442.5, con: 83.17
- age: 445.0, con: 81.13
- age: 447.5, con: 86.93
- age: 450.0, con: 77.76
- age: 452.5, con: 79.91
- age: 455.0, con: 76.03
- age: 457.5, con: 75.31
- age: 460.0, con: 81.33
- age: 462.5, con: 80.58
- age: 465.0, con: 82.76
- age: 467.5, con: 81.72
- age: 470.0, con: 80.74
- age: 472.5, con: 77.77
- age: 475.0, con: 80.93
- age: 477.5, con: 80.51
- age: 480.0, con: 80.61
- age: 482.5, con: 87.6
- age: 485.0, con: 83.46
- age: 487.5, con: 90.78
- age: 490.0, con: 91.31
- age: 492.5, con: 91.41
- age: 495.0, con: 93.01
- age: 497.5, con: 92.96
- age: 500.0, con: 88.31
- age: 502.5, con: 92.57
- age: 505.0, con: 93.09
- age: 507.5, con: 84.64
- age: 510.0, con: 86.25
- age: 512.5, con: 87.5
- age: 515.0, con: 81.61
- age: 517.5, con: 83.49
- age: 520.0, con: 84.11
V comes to 79.1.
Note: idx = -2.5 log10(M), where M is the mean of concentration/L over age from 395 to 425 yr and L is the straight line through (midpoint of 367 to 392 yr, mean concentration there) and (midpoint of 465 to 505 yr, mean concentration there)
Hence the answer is 0.22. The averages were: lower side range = 70.2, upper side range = 86.4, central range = 61.1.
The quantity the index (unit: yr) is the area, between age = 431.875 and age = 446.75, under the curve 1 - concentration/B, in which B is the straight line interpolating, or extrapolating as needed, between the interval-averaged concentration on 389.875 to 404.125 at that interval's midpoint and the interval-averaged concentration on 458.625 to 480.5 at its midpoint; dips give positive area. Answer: -4.06 yr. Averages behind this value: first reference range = 45.4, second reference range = 80.7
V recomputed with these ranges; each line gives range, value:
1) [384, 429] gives 59.8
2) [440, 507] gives 84.2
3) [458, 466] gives 80.9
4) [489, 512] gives 90.3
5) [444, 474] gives 80.2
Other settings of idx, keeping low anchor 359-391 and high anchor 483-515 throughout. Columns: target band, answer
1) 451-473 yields 0.07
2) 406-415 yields 0.41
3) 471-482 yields 0.08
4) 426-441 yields -0.04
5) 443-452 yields 0.01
